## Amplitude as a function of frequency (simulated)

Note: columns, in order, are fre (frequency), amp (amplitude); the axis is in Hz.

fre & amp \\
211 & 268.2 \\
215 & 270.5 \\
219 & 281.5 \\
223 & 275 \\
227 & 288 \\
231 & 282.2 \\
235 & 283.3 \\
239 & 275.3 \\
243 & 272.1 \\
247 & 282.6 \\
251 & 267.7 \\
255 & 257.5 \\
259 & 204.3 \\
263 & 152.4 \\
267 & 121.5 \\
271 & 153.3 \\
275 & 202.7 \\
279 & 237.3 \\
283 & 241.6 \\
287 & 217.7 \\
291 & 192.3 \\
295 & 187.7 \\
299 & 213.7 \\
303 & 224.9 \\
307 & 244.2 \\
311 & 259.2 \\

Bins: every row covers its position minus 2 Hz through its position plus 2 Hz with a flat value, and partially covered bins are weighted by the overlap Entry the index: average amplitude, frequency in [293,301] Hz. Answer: 201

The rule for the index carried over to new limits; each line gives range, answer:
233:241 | 279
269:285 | 209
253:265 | 205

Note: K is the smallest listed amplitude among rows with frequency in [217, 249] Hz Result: 272.1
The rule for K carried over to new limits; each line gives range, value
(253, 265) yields 152.4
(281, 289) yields 217.7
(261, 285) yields 121.5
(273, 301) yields 187.7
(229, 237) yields 282.2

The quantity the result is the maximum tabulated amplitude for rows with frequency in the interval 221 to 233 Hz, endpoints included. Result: 288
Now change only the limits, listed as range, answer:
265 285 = 241.6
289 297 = 192.3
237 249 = 282.6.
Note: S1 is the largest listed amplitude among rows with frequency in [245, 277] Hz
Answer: 282.6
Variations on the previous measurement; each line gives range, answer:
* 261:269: 152.4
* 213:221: 281.5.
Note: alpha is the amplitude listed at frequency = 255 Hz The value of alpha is 257.5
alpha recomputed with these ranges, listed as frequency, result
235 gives 283.3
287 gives 217.7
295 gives 187.7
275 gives 202.7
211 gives 268.2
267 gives 121.5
